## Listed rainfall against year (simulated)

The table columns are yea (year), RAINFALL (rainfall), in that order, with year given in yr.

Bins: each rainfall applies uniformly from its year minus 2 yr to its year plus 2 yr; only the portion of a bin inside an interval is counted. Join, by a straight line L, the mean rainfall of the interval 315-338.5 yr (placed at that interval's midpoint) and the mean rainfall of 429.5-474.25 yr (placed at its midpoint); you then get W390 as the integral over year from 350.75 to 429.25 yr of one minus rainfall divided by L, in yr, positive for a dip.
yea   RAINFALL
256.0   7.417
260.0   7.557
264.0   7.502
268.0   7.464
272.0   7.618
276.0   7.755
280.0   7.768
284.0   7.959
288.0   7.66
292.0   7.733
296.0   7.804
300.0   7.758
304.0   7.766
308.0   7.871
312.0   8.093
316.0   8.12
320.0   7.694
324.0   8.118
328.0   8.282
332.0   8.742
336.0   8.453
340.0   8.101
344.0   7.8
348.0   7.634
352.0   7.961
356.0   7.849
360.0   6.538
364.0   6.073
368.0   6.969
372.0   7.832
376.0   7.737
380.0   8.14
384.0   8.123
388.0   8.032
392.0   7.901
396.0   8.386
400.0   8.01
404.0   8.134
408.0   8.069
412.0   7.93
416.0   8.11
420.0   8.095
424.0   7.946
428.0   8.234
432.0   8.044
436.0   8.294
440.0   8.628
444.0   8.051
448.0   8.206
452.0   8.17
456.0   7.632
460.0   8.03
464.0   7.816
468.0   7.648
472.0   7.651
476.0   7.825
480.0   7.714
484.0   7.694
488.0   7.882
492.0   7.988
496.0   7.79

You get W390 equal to 3.1 yr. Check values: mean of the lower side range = 8.24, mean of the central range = 7.8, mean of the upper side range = 8.02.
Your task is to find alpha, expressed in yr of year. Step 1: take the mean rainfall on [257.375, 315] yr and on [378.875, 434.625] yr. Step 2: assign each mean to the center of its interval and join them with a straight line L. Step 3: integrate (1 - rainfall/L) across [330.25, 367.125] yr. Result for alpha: 1.2 yr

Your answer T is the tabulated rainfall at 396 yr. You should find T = 8.386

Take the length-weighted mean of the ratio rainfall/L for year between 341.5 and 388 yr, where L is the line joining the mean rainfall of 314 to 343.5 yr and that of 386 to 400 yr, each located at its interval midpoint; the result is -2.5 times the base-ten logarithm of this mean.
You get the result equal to 0.08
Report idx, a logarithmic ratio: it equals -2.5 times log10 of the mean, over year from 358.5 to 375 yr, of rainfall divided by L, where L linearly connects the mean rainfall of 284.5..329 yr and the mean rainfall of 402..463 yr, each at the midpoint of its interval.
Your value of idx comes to 0.157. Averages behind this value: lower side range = 7.89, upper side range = 8.1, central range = 6.92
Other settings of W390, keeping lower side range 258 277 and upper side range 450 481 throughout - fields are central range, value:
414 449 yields -1.8 yr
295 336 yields -2.3 yr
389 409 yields -0.9 yr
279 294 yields -0.4 yr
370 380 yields -0.2 yr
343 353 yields -0.1 yr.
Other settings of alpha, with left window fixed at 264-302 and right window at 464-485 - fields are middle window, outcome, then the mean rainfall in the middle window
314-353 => -1.9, 8.09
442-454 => -0.7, 8.14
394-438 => -2.3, 8.11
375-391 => -0.6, 8.02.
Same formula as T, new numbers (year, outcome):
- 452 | 8.17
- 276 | 7.755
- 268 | 7.464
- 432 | 8.044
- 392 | 7.901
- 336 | 8.453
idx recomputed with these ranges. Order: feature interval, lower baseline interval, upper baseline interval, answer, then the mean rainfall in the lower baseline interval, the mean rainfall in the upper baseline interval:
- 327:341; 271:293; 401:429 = -0.07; 7.76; 8.07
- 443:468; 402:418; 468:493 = -0.01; 8.06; 7.77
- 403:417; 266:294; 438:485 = -0.03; 7.71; 7.93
